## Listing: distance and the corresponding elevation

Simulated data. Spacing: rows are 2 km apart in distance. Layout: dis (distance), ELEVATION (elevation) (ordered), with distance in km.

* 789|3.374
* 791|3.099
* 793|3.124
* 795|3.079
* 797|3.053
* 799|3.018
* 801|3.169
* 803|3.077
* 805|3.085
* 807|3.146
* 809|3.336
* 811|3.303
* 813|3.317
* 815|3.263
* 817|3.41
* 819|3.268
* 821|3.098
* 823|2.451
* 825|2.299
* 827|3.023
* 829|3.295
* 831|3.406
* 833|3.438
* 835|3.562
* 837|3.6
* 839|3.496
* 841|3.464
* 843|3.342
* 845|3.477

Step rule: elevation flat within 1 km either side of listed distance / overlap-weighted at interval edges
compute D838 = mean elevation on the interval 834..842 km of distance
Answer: 3.53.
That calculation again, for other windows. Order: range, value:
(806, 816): 3.27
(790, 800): 3.07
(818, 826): 2.78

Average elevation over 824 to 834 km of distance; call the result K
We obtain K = 3.09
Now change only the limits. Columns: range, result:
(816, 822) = 3.26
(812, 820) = 3.31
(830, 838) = 3.5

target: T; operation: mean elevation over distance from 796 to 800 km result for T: 3.04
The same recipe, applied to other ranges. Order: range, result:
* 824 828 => 2.66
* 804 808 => 3.12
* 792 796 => 3.1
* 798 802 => 3.09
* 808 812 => 3.32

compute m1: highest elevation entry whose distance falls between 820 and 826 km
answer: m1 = 3.098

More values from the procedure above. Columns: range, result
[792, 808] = 3.169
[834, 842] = 3.6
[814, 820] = 3.41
